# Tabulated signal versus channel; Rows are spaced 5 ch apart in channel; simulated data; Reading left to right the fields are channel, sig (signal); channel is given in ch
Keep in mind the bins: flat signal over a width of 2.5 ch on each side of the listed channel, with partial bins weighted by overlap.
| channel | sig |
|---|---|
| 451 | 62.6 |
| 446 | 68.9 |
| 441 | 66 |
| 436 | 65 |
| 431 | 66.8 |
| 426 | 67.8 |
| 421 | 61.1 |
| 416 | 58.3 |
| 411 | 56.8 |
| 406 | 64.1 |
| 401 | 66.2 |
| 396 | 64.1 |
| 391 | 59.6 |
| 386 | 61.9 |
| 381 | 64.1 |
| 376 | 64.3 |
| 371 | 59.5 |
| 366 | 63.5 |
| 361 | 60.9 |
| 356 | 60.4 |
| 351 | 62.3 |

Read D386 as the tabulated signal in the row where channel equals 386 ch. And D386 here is 61.9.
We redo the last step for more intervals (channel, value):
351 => 62.3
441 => 66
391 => 59.6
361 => 60.9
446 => 68.9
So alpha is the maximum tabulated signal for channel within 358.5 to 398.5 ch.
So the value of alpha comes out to 64.3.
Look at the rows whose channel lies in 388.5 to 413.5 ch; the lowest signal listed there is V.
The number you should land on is 56.8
